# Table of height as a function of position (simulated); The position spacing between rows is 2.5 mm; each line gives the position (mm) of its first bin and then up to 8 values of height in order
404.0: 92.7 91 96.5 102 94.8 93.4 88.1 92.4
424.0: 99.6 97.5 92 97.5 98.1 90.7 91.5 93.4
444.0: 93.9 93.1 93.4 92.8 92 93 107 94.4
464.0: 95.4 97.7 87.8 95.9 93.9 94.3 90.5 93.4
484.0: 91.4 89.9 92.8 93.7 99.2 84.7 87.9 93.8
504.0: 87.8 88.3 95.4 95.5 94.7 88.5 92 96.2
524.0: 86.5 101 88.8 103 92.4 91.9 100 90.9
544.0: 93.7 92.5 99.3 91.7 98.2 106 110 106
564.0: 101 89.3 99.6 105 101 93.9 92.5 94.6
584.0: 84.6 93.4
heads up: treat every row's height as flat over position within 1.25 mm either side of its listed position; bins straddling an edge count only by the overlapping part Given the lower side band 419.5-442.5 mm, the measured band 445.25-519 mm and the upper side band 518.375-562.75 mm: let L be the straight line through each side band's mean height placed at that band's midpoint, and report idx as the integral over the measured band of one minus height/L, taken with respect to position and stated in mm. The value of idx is 2.0 mm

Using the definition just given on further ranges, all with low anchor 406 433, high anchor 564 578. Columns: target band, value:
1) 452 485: 0.6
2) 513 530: 0.8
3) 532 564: -0.1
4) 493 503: 0.6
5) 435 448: 0.4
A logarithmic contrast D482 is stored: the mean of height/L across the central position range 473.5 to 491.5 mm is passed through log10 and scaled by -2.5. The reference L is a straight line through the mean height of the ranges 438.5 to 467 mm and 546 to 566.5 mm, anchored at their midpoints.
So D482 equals 0.05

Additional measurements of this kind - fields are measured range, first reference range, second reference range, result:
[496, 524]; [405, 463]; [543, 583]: 0.06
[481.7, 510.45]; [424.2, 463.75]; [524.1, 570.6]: 0.05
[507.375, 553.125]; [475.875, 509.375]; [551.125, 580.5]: 0.02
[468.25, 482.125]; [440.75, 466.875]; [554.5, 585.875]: 0.03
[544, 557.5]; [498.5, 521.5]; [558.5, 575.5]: 0.02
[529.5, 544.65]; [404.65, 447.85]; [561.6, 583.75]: 0.01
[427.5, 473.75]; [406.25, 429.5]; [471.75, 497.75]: -0.01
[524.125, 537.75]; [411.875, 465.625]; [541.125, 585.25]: 0.02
